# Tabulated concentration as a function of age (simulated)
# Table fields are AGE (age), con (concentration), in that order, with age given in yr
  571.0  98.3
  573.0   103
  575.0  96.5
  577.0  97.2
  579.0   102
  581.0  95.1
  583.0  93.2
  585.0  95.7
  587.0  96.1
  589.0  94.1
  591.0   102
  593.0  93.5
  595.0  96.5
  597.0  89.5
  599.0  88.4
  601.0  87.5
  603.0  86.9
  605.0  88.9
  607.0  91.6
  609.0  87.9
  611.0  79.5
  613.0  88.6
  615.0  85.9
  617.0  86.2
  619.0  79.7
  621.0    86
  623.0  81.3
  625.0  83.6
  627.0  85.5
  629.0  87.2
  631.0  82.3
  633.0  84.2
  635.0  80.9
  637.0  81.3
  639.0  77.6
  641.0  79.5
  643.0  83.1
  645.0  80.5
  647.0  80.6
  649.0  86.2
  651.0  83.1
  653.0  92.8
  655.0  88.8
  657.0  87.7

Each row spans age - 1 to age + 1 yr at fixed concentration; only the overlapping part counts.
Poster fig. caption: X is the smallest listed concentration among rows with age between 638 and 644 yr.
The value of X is 77.6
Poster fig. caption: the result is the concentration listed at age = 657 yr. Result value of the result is 87.7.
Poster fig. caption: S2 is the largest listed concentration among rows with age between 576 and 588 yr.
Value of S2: 102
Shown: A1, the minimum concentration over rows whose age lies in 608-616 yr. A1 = 79.5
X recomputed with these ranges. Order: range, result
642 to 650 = 80.5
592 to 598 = 89.5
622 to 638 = 80.9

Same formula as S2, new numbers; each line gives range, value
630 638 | 84.2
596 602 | 89.5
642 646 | 83.1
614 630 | 87.2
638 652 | 86.2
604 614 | 91.6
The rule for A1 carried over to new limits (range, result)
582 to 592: 93.2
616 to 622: 79.7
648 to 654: 83.1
